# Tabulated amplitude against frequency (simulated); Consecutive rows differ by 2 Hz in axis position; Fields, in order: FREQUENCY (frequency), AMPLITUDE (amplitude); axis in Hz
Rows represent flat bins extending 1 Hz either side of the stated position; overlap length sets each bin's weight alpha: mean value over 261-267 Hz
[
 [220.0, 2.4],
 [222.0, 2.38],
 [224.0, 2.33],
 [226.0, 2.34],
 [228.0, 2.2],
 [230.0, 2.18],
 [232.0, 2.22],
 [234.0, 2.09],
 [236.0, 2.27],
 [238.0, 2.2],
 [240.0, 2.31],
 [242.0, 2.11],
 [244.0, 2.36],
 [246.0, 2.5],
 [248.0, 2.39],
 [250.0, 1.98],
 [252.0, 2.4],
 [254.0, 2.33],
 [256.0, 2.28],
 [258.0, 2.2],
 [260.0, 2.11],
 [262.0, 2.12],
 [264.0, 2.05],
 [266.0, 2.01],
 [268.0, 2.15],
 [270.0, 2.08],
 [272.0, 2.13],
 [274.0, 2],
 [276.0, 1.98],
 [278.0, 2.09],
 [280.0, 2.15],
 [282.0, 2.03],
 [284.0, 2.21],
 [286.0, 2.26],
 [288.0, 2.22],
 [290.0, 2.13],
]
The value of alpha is 2.06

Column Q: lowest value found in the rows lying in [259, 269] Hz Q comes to 2.01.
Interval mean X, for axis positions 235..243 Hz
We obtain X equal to 2.22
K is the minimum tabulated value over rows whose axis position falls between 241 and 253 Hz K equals 1.98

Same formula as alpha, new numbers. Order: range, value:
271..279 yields 2.05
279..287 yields 2.16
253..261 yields 2.23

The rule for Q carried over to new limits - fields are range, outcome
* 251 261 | 2.11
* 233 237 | 2.09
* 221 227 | 2.33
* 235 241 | 2.2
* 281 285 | 2.03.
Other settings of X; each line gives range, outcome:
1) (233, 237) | 2.18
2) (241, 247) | 2.32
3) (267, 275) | 2.09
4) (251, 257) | 2.34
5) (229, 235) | 2.16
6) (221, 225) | 2.35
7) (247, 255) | 2.28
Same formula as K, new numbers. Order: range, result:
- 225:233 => 2.18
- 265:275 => 2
